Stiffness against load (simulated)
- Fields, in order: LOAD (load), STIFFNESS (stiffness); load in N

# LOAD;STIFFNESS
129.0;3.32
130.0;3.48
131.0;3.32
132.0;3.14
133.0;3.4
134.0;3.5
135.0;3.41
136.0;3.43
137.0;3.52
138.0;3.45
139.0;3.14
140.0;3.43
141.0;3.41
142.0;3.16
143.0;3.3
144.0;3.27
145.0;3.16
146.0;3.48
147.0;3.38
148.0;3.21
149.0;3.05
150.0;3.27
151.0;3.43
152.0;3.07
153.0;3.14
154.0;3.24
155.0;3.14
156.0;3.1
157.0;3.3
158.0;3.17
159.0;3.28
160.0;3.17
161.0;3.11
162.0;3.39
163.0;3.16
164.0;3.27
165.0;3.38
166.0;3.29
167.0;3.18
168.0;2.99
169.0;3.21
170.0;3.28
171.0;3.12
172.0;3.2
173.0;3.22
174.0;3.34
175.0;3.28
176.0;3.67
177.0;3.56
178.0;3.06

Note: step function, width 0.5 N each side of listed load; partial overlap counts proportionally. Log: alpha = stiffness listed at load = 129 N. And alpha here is 3.32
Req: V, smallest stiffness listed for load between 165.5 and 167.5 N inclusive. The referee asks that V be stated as 3.18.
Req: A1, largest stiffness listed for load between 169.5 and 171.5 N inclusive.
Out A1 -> 3.28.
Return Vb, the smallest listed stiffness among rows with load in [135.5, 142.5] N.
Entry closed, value 3.14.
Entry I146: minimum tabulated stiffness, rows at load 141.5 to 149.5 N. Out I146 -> 3.05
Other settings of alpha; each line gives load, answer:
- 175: 3.28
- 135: 3.41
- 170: 3.28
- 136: 3.43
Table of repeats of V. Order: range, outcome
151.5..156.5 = 3.07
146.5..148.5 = 3.21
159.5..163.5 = 3.11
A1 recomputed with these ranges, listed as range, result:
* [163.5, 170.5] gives 3.38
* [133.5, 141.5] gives 3.52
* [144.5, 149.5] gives 3.48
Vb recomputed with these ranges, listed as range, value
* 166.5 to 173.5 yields 2.99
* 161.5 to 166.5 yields 3.16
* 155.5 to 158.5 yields 3.1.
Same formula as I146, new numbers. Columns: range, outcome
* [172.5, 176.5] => 3.22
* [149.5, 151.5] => 3.27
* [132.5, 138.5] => 3.4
